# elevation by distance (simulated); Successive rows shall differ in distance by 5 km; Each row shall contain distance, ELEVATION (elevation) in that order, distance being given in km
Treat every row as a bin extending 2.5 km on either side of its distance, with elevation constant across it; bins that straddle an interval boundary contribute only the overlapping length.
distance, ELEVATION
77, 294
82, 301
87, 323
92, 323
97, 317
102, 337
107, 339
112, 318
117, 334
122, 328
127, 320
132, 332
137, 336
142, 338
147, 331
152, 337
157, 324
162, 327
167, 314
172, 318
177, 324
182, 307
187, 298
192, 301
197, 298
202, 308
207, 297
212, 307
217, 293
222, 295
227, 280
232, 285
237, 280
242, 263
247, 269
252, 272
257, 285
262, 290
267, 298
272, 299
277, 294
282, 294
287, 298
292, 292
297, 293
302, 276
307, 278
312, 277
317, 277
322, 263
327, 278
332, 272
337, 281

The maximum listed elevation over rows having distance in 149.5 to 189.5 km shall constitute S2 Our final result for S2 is 337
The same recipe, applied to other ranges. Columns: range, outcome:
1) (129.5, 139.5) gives 336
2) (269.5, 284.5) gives 299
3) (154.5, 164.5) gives 327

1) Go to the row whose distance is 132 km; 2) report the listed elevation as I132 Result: 332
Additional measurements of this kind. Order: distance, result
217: 293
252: 272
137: 336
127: 320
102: 337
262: 290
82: 301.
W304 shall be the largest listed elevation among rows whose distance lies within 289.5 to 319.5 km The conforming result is 293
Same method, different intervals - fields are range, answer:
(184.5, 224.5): 308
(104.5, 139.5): 339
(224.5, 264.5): 290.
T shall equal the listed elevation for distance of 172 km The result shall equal 318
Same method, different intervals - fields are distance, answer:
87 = 323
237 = 280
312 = 277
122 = 328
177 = 324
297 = 293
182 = 307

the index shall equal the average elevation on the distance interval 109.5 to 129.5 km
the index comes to 325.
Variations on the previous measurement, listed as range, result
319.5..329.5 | 270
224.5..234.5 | 282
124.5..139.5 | 329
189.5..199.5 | 300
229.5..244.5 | 276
